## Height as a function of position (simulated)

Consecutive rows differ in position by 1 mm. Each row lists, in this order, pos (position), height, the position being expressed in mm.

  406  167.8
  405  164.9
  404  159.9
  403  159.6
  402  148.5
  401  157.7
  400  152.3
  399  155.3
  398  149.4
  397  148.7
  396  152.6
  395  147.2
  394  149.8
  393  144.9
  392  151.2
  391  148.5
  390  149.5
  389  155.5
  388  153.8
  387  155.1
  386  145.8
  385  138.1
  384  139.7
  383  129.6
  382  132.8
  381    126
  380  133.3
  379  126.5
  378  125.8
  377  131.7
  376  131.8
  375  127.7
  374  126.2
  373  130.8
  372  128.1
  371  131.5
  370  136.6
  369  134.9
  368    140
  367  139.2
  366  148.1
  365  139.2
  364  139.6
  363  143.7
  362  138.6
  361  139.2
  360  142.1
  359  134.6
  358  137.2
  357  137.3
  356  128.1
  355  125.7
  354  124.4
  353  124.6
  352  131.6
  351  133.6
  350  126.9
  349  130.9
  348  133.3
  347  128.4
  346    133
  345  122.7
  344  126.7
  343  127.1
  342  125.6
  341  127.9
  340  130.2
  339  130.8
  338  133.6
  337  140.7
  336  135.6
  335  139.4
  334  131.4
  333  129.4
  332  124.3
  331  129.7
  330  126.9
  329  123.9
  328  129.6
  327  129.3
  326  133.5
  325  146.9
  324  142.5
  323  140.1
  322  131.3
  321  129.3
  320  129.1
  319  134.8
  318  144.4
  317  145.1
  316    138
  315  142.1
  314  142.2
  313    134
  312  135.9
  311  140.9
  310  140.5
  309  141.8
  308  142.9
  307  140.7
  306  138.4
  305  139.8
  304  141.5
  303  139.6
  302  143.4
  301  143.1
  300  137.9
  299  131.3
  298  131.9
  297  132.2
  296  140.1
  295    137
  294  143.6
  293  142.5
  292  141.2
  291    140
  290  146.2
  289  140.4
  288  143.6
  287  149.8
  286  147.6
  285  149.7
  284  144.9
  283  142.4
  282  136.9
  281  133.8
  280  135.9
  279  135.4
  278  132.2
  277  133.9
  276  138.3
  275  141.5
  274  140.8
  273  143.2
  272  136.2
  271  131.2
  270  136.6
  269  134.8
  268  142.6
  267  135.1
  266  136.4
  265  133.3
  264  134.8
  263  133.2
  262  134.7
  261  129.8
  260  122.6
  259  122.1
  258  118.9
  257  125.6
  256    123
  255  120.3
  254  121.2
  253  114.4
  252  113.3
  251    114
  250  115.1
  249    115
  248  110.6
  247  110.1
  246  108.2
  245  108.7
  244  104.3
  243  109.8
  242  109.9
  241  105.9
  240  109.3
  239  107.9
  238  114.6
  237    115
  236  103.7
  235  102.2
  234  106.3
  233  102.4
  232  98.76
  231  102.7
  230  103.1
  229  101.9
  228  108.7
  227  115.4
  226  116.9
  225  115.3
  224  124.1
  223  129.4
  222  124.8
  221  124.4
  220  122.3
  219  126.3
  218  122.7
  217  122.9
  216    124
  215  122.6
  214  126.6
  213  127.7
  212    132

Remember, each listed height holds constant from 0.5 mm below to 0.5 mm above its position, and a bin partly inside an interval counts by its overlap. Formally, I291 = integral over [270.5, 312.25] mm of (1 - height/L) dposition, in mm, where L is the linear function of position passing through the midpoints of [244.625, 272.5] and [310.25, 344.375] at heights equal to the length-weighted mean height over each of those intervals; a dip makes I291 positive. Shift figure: -3.5 mm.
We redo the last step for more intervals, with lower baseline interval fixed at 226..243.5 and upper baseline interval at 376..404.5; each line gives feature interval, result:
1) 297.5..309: -1.4 mm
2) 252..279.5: -3.9 mm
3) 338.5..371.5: 0.8 mm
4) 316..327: -0.8 mm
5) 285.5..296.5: -2.0 mm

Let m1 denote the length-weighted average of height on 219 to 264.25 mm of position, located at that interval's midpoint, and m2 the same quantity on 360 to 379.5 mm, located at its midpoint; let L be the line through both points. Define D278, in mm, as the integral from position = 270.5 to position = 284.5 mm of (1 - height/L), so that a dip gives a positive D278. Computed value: -1.98 mm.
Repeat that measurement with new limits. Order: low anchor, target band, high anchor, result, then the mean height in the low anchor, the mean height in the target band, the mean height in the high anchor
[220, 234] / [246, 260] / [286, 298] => 0.8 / 113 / 117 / 141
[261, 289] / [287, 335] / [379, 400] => 1.0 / 138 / 137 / 145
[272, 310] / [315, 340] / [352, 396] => 0.9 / 140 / 134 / 138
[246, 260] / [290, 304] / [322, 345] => -1.6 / 117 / 139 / 132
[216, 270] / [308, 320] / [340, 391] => -1.1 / 118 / 140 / 134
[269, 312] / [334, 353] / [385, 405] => 2.0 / 140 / 131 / 152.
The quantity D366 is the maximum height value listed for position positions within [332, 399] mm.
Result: 155.5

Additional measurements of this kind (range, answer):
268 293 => 149.8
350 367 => 148.1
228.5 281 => 143.2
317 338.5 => 146.9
